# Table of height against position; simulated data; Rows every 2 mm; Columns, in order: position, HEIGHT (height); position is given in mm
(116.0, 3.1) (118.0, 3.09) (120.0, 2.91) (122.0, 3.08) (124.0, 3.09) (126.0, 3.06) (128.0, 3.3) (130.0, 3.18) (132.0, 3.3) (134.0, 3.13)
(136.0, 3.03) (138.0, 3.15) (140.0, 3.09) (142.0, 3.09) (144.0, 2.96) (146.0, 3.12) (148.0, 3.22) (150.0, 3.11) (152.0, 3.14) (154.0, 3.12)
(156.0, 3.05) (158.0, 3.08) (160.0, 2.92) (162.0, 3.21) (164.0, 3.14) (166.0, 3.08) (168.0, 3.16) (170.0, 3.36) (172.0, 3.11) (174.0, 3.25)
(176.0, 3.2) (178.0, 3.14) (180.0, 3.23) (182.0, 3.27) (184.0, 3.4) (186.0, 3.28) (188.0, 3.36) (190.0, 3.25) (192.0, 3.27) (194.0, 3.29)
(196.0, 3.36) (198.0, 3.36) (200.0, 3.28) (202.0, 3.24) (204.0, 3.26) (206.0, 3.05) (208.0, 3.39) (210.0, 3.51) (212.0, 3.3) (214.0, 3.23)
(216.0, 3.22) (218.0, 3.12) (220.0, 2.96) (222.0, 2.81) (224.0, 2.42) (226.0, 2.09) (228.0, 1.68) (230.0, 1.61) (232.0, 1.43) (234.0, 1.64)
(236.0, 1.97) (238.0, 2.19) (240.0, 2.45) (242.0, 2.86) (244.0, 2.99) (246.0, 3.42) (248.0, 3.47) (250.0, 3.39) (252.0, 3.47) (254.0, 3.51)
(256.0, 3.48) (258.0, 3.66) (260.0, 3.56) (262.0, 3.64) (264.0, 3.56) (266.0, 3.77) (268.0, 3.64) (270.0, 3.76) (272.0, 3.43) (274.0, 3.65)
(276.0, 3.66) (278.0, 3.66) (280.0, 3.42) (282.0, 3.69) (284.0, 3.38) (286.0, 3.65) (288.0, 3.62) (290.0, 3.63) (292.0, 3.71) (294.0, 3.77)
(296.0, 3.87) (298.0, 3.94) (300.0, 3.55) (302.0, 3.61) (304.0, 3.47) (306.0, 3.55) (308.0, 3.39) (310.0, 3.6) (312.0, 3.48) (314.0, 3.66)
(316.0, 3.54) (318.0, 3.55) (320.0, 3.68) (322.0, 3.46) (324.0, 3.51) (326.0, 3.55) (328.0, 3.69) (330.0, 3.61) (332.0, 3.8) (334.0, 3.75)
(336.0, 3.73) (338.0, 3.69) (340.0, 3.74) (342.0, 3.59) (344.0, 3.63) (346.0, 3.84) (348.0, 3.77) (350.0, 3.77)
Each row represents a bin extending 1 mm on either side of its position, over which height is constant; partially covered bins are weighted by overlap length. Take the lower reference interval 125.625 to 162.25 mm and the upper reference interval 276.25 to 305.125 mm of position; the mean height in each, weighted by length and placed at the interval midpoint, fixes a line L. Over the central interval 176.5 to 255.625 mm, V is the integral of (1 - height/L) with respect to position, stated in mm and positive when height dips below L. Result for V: 9.6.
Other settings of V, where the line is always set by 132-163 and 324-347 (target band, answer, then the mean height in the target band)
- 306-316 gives 0.2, 3.54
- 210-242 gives 8.5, 2.46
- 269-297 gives -0.9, 3.64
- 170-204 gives -0.5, 3.27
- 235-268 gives 2.0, 3.22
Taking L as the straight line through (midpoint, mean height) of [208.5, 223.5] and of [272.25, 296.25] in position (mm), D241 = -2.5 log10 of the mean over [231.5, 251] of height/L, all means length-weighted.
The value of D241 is 0.27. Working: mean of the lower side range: 3.15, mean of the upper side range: 3.63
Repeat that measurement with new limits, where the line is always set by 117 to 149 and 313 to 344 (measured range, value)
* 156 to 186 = 0.01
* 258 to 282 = -0.04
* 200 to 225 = 0.06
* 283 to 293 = -0.02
